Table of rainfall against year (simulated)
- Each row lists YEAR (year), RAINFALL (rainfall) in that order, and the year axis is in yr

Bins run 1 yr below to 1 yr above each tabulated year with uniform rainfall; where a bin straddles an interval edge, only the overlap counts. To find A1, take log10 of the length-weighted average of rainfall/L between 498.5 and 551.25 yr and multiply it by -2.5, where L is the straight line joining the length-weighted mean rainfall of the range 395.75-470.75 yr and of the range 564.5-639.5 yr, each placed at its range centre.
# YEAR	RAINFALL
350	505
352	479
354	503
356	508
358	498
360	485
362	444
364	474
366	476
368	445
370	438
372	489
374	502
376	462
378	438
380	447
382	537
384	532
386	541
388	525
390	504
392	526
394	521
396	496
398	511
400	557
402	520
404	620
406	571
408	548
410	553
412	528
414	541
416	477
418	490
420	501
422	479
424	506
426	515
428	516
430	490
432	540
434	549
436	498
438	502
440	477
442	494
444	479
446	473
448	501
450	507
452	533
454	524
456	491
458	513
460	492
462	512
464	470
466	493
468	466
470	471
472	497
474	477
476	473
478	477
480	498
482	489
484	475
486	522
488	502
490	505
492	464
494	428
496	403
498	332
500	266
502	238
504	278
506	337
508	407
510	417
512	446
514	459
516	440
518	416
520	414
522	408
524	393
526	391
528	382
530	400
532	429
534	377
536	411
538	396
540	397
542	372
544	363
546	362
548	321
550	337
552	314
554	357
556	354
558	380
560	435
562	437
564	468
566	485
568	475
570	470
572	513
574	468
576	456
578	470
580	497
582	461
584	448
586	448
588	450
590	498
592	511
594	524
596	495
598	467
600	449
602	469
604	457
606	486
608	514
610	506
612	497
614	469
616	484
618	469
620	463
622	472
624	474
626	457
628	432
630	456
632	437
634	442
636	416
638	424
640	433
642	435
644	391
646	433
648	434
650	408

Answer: 0.278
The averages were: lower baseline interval 511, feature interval 378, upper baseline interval 470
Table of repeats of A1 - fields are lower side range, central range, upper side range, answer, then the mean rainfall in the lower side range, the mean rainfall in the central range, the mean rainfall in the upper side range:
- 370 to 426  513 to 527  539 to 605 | 0.11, 514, 417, 437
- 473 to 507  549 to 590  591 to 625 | 0.06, 421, 438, 483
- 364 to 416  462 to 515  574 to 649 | 0.13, 512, 436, 463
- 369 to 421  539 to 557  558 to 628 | 0.34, 514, 353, 473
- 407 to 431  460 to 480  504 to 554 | -0.07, 512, 483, 388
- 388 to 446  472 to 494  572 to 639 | 0.03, 518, 486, 469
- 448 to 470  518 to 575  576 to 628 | 0.20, 499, 404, 476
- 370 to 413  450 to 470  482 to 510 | -0.13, 518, 498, 401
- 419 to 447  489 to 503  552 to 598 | 0.27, 501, 377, 456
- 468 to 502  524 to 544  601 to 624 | 0.17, 449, 393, 480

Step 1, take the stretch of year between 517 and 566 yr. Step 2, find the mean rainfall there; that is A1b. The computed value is 390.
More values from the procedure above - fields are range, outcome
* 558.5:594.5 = 471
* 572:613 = 479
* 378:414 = 529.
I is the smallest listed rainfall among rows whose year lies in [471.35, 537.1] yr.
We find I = 238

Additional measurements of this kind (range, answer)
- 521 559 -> 314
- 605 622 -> 463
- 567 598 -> 448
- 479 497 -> 403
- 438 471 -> 466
